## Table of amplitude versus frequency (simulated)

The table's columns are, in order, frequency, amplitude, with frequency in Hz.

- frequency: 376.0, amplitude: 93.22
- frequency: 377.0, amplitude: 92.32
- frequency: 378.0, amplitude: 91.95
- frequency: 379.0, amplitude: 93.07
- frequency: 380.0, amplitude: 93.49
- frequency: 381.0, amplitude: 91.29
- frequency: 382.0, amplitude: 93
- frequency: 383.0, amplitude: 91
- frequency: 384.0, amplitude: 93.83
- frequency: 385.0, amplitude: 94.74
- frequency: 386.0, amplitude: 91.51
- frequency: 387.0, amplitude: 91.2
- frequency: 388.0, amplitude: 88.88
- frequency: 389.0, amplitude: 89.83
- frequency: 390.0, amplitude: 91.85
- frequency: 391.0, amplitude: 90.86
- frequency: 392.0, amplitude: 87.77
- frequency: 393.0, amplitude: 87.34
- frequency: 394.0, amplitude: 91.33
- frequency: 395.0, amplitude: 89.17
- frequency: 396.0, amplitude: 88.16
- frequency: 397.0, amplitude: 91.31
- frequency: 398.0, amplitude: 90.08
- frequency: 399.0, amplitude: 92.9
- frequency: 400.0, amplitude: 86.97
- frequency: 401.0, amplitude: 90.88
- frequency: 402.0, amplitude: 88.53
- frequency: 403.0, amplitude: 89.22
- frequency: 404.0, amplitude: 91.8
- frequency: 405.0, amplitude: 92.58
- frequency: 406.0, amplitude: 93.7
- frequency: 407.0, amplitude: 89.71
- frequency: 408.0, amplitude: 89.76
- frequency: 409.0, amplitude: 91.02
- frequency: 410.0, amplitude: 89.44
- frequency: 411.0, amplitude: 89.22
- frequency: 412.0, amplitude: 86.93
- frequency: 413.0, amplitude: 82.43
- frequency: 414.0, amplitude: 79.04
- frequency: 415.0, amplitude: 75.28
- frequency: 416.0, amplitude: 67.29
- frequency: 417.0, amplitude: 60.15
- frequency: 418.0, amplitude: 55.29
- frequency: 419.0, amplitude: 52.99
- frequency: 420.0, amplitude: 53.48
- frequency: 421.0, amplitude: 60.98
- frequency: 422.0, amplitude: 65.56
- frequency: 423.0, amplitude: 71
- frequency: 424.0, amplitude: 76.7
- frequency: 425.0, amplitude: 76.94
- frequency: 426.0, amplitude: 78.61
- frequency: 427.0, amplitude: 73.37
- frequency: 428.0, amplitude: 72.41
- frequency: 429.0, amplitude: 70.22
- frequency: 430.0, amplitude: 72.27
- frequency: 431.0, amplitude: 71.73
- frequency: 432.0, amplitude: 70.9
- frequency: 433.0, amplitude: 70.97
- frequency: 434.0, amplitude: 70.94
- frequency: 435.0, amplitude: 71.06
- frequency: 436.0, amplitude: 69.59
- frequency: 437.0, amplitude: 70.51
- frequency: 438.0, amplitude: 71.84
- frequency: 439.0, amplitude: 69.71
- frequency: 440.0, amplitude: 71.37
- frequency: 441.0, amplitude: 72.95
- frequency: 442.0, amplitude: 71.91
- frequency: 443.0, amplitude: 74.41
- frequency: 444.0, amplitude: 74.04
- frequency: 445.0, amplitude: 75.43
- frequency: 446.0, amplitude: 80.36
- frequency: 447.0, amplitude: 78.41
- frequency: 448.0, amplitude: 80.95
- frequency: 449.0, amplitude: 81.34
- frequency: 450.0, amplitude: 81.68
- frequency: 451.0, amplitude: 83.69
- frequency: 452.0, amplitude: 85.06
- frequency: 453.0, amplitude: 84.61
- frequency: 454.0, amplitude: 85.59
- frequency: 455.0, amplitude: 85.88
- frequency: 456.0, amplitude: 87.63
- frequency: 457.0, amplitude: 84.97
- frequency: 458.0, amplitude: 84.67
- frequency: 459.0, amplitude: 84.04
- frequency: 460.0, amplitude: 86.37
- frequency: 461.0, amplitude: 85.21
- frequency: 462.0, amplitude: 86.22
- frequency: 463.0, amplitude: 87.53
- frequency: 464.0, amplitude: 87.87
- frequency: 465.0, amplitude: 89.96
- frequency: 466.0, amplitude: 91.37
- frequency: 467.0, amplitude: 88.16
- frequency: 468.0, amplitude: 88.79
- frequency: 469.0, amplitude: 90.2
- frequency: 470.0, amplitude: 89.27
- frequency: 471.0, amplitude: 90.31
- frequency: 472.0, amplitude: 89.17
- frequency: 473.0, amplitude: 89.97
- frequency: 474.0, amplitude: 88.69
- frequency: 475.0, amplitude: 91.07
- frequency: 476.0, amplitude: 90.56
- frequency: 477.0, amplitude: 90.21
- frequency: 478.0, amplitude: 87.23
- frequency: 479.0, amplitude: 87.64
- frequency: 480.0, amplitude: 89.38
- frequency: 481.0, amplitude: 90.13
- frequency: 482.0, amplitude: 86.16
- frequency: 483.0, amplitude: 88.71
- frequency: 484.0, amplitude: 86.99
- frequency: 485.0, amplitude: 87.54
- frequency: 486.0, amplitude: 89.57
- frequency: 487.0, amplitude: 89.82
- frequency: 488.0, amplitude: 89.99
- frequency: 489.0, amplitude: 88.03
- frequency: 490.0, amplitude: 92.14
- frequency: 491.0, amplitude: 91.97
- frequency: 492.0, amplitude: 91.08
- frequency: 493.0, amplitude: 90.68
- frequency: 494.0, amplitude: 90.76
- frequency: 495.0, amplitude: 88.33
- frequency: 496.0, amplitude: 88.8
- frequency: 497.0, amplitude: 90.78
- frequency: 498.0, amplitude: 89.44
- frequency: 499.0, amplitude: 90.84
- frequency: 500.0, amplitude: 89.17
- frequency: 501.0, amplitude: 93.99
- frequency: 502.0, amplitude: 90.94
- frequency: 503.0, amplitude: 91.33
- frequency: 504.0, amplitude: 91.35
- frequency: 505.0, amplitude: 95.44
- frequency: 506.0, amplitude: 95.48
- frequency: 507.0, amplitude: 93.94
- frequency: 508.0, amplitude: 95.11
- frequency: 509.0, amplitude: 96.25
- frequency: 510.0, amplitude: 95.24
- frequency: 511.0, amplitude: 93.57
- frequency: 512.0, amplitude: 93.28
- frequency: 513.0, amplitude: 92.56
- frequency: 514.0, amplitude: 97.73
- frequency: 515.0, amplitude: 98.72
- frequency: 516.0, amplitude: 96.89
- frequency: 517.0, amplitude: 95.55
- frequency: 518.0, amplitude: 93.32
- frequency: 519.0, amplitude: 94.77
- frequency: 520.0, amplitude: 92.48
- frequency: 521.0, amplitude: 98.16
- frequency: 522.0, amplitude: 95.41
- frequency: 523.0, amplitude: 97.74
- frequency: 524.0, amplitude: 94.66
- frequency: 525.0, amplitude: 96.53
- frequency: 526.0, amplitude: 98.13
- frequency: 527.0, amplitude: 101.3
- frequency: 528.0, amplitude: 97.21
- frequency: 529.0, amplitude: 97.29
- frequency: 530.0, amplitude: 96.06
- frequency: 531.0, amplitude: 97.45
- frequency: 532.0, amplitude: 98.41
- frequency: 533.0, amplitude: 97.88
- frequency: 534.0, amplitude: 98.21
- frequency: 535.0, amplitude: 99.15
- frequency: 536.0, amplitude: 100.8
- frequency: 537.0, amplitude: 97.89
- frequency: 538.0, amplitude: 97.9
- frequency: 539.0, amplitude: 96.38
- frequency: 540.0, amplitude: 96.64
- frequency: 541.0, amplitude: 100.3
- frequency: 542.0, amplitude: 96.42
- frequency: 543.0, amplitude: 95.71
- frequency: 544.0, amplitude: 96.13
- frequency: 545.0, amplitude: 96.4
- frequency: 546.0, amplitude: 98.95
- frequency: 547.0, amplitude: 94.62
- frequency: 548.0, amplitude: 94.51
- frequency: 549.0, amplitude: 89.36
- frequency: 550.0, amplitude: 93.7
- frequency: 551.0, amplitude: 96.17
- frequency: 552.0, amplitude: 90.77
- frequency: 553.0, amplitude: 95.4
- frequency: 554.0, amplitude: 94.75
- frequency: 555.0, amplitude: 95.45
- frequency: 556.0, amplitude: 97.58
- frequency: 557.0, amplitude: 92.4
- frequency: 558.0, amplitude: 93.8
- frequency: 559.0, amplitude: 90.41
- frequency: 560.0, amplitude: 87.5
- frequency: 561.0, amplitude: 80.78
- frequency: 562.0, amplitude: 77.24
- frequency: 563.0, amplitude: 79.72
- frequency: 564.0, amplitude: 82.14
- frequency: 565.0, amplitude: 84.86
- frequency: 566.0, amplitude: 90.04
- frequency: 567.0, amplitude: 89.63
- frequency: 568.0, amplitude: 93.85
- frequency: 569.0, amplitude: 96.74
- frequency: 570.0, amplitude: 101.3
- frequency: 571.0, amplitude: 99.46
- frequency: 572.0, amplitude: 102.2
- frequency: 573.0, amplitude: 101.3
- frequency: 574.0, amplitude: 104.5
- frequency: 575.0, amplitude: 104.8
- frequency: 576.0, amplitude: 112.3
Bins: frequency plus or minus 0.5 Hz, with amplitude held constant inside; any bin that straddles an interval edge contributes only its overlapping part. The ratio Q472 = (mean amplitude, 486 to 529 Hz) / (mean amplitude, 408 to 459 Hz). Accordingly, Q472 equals 1.2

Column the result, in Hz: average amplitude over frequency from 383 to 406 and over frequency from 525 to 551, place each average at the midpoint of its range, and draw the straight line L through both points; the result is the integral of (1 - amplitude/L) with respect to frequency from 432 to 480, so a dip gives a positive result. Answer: 5.6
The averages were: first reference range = 90.6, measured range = 82.5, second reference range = 97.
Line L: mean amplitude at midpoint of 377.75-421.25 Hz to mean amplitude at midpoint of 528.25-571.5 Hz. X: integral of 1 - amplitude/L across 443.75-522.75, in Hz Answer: 0.8 Hz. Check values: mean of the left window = 85.6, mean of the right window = 94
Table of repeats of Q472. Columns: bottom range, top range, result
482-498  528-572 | 1.05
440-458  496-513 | 1.15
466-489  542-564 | 1.03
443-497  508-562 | 1.10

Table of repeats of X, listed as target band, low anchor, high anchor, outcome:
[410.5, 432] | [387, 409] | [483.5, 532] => 4.69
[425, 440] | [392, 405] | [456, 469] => 2.81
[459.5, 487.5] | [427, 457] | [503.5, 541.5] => -1.54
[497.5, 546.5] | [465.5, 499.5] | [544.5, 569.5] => -2.96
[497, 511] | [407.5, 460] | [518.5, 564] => -0.75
